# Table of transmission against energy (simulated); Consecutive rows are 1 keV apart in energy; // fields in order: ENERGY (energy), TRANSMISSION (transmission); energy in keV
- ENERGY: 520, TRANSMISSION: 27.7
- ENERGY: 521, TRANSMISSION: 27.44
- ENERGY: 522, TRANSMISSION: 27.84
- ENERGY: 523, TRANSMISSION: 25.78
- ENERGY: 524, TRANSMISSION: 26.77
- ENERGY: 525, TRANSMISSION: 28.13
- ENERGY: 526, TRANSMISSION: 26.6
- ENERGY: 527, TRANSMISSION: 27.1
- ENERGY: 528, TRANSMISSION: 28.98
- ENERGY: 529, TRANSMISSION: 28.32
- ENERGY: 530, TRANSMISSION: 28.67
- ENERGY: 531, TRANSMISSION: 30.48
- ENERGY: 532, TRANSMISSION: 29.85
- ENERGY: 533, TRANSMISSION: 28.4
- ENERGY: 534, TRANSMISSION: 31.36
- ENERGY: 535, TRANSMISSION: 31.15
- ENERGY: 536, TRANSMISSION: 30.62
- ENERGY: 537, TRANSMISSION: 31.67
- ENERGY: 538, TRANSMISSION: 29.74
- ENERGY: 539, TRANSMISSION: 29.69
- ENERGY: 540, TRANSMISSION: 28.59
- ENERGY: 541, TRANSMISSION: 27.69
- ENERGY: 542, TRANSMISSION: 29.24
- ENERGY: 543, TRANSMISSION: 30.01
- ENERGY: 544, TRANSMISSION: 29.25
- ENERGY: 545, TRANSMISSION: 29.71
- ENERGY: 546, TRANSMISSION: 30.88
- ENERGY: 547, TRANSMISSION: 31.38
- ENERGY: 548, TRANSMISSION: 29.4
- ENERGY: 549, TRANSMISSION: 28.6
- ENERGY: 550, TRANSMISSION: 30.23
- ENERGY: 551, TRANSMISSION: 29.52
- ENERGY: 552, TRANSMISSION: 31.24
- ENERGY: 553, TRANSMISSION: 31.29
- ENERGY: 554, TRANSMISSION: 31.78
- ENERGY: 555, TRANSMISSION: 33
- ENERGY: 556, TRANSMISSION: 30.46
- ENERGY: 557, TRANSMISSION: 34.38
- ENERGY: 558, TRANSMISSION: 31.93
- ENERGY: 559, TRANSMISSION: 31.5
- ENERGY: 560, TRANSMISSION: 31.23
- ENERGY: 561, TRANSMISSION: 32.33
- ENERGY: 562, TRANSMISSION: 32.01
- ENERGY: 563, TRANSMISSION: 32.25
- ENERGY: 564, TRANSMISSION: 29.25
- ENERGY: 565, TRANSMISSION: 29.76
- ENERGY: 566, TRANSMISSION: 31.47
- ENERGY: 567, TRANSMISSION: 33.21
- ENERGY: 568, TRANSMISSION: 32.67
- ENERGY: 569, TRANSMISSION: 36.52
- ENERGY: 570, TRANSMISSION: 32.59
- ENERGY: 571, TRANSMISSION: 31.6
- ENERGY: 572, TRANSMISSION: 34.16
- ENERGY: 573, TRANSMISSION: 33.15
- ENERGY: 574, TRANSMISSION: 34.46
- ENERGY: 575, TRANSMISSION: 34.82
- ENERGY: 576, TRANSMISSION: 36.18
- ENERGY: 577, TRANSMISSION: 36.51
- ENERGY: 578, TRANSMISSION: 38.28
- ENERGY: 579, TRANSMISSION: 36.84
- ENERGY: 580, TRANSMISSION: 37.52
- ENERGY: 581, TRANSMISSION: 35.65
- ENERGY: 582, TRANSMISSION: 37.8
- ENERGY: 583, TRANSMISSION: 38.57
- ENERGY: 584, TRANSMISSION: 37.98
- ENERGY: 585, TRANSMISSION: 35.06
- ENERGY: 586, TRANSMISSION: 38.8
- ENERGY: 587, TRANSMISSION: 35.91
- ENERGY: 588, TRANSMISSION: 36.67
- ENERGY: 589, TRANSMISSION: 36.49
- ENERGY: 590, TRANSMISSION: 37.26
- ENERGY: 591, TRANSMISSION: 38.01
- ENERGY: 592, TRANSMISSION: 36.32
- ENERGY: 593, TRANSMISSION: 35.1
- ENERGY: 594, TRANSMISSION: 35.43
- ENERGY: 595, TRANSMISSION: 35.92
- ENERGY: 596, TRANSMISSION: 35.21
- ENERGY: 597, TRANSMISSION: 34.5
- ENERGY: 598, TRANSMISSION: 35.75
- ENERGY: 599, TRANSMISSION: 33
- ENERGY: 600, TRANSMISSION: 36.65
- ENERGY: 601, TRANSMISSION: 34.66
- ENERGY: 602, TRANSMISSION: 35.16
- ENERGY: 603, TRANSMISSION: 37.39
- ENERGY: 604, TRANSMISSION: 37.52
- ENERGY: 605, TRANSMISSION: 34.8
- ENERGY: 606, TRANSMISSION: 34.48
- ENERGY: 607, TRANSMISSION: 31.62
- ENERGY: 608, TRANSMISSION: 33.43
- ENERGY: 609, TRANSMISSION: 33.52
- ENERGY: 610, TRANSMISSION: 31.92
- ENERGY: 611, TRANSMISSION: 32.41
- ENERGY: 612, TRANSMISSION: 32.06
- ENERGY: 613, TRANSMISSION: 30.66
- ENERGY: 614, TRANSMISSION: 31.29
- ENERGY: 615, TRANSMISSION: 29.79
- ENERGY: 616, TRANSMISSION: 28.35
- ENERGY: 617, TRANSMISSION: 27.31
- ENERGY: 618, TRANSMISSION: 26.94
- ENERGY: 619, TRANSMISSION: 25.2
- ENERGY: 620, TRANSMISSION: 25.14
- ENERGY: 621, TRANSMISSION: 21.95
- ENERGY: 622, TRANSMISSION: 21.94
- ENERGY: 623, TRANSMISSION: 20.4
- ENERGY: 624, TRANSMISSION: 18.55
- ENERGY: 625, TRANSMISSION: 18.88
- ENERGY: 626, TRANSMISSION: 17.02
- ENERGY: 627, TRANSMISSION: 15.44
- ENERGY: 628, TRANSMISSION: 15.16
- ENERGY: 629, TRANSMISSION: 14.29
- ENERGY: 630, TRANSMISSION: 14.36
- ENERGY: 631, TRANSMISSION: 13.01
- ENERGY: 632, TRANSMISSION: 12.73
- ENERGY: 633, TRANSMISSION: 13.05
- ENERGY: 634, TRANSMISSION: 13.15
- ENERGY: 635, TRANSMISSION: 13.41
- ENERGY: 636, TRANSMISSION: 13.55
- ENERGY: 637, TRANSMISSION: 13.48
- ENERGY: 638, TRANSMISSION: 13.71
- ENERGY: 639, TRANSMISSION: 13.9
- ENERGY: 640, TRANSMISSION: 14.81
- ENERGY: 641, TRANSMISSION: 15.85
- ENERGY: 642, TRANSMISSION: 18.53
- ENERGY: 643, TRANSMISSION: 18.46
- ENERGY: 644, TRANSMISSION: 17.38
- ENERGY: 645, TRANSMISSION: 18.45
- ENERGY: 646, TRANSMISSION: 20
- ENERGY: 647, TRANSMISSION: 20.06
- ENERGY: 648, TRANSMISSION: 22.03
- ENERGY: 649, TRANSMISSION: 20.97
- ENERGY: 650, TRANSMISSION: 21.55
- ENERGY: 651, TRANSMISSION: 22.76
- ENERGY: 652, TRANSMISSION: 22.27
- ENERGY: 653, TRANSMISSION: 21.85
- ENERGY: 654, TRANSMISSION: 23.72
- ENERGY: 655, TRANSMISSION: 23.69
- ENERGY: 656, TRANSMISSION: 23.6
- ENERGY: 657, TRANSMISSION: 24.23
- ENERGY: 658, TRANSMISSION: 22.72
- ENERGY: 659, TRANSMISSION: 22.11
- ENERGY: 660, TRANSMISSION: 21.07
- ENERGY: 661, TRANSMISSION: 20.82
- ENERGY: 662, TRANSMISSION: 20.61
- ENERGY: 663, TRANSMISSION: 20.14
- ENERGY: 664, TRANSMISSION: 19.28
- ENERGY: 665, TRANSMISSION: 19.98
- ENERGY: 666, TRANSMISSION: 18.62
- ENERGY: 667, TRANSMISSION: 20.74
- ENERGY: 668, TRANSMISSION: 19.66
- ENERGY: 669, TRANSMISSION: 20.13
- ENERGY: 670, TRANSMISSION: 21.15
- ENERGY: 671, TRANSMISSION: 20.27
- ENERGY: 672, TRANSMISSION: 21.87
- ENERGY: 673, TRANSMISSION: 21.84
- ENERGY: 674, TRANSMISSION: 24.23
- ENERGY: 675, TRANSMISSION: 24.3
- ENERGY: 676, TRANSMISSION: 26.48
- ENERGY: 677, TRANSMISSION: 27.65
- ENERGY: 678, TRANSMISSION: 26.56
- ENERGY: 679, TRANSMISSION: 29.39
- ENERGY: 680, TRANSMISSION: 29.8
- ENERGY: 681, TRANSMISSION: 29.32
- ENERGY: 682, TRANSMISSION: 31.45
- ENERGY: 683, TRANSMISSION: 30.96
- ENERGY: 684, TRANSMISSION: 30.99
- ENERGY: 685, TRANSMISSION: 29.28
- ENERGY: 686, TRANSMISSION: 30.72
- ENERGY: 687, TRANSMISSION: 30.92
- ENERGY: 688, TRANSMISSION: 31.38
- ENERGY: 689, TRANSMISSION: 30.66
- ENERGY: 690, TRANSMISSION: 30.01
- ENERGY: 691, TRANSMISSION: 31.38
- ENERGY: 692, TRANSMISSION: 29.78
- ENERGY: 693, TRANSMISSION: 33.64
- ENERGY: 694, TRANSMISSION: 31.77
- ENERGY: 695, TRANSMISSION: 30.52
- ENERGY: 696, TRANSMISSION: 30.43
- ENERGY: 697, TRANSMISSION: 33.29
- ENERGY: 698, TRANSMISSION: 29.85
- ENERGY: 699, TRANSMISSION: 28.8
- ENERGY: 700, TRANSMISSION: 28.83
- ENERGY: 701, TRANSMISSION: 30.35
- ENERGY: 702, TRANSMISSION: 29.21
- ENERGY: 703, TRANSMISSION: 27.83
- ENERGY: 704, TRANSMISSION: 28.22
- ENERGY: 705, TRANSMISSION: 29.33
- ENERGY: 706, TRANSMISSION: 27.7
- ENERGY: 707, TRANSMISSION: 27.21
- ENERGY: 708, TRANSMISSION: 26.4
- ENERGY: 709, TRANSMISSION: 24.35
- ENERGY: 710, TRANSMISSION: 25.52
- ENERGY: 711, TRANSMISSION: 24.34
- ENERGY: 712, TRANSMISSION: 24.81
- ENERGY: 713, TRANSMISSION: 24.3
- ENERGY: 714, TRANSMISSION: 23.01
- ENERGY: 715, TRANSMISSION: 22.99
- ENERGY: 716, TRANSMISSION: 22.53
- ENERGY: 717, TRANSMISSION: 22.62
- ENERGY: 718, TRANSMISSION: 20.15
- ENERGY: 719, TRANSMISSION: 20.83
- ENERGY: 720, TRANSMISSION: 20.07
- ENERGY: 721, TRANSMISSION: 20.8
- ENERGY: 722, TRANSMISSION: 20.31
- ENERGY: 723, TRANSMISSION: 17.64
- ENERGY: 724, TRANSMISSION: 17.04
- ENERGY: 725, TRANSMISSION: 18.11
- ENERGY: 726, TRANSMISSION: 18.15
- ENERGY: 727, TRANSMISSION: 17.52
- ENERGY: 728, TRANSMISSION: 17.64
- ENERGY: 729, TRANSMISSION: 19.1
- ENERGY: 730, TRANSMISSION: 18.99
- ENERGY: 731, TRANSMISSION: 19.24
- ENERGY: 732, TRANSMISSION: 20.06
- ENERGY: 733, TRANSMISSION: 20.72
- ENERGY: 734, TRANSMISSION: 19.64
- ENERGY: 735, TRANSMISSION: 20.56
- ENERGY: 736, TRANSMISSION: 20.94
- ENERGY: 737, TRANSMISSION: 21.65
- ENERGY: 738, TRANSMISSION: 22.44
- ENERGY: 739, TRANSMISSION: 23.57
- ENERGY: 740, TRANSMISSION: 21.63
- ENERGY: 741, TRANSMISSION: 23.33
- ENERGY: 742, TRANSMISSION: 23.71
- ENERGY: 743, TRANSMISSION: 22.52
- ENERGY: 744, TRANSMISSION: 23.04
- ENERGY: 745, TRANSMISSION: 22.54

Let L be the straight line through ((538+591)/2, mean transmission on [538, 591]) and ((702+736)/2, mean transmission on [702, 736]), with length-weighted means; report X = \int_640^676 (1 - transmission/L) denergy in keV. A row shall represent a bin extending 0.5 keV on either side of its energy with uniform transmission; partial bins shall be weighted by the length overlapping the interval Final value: 7.4 keV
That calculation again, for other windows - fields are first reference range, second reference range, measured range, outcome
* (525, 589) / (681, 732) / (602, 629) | 2.2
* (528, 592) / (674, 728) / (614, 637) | 8.2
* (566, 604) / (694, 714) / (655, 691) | 5.8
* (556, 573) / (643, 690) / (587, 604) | -3.5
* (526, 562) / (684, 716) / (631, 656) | 9.6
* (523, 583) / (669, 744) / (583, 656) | 7.3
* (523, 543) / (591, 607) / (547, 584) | -1.1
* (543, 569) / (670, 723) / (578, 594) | -3.5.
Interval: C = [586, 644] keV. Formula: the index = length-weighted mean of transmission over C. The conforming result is 26.4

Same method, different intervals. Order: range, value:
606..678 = 21.6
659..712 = 26.7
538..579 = 31.8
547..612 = 34.1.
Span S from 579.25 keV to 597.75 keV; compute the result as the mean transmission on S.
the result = 36.6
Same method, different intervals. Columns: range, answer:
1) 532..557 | 30.3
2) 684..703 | 30.5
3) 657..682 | 23.1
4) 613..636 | 20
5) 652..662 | 22.5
